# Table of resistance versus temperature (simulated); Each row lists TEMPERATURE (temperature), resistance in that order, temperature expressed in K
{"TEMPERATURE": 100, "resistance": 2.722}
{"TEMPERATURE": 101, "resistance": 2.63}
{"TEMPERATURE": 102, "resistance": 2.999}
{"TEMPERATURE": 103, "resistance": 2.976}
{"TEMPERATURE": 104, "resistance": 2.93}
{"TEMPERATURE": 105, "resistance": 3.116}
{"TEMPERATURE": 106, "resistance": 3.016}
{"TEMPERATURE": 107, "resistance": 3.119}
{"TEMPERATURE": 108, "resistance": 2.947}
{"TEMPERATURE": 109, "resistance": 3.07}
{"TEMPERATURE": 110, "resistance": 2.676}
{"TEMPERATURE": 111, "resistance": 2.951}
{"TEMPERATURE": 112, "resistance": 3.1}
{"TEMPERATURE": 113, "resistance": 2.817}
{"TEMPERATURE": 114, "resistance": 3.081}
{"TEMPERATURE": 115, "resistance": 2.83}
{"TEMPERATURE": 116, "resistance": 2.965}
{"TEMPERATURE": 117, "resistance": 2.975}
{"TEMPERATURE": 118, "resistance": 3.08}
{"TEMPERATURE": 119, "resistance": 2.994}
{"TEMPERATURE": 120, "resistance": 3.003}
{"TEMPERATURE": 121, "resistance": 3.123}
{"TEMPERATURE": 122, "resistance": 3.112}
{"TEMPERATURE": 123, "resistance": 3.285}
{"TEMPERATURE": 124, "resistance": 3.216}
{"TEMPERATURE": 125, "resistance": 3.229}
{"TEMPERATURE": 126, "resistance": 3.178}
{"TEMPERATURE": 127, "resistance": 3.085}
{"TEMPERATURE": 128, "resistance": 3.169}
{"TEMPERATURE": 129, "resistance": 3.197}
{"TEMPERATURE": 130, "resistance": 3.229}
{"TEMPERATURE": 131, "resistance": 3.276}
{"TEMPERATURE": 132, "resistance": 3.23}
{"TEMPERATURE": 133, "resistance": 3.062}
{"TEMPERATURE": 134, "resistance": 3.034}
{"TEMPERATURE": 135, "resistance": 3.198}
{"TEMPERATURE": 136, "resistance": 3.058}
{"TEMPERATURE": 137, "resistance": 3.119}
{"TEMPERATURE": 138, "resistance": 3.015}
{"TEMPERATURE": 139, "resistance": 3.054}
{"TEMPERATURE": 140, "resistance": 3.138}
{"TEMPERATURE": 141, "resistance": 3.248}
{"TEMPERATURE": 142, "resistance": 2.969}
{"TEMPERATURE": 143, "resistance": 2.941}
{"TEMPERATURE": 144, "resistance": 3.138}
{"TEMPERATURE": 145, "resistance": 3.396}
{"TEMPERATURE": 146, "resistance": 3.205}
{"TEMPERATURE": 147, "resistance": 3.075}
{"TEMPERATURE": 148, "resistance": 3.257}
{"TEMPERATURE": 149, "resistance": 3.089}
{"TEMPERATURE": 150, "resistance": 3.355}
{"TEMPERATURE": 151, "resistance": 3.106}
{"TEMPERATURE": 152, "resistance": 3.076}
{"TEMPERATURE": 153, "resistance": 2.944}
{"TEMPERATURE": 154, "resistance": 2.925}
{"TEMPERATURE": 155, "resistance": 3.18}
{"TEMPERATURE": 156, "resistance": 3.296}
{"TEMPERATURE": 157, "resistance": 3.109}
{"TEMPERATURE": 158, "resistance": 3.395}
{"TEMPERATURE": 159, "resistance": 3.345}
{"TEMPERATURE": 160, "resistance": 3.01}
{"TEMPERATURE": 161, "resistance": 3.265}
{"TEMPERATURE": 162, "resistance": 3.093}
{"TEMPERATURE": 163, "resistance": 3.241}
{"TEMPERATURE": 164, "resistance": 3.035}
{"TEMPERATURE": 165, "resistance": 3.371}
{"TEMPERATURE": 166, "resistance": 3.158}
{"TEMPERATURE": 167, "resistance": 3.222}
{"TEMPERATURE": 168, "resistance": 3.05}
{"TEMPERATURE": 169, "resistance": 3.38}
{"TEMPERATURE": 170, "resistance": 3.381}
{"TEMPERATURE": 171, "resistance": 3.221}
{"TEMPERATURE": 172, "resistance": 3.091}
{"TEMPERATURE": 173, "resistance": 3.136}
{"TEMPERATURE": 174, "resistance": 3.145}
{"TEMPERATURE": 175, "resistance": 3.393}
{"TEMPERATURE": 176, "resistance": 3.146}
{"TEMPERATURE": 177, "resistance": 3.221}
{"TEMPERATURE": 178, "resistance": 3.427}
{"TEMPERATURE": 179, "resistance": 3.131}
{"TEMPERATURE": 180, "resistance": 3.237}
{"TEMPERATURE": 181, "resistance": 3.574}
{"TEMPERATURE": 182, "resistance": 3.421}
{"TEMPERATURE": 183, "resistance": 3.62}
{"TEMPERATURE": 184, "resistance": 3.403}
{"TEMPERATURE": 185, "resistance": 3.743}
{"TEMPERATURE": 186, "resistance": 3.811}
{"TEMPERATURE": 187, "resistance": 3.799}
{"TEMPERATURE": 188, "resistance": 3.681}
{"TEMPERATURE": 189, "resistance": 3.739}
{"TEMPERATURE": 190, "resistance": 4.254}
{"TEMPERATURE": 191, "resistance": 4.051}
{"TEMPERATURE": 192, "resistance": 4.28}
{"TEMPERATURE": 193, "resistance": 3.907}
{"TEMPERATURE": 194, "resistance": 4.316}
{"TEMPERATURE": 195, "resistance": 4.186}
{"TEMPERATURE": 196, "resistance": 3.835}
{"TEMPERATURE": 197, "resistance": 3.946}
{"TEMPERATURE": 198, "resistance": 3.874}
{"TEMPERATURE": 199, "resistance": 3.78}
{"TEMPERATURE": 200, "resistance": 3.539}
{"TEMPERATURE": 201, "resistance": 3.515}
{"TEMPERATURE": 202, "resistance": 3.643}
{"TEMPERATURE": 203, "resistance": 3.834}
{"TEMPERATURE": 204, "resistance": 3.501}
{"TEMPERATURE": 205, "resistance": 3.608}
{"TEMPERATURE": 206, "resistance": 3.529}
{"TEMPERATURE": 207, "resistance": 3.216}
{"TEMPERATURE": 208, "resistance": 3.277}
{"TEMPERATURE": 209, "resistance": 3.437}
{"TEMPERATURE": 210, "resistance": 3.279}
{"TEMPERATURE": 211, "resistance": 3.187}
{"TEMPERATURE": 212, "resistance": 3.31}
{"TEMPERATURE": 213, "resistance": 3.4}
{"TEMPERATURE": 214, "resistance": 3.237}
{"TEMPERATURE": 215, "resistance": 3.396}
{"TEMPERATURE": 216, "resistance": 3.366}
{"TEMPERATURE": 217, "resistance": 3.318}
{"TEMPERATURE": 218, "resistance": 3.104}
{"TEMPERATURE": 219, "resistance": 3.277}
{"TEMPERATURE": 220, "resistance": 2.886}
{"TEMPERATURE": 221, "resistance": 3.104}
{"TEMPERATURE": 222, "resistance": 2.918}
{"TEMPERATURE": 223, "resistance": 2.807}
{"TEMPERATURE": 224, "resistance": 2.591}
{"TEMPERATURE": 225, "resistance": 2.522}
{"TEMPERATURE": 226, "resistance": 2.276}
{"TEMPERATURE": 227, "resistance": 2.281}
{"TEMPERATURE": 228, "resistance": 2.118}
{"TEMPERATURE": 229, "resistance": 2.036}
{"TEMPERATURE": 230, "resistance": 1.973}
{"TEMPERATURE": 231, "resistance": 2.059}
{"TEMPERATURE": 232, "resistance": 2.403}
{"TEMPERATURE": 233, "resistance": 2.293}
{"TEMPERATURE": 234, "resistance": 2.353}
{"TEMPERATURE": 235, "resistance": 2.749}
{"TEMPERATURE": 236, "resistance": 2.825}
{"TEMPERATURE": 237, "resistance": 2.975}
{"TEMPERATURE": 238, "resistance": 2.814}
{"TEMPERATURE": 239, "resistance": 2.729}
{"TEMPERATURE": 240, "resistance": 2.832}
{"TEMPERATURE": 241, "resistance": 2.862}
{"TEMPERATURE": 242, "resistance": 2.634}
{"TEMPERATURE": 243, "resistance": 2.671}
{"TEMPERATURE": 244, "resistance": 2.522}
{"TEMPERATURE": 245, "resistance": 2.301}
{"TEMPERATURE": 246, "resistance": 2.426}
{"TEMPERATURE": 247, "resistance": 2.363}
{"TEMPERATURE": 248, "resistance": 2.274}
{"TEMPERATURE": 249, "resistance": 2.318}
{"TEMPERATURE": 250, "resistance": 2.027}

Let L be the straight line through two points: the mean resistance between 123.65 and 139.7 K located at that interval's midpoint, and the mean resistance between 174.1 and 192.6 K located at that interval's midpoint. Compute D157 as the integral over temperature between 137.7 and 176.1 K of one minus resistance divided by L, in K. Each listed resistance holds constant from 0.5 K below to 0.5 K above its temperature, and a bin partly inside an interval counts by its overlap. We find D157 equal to 2.2 K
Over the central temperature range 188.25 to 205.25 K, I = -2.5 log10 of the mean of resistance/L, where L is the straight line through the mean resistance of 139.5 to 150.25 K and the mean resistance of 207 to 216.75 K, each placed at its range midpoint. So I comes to -0.180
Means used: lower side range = 3.16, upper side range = 3.32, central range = 3.87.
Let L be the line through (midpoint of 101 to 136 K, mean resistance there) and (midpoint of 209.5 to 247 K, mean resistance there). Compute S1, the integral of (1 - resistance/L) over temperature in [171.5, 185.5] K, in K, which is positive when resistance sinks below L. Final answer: -2.2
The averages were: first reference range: 3.06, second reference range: 2.75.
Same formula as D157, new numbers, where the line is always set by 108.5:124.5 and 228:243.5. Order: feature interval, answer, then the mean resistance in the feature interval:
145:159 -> -1.4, 3.17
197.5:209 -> -3.9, 3.57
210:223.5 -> -2.9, 3.18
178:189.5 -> -3.4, 3.55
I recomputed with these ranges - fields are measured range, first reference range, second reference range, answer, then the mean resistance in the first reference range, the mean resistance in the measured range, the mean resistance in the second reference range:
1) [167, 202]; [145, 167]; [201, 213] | -0.083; 3.17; 3.59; 3.44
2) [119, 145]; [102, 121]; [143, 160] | -0.020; 2.98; 3.13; 3.17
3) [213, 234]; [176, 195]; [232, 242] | 0.102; 3.7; 2.71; 2.7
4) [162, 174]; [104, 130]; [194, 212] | 0.061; 3.05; 3.2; 3.61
